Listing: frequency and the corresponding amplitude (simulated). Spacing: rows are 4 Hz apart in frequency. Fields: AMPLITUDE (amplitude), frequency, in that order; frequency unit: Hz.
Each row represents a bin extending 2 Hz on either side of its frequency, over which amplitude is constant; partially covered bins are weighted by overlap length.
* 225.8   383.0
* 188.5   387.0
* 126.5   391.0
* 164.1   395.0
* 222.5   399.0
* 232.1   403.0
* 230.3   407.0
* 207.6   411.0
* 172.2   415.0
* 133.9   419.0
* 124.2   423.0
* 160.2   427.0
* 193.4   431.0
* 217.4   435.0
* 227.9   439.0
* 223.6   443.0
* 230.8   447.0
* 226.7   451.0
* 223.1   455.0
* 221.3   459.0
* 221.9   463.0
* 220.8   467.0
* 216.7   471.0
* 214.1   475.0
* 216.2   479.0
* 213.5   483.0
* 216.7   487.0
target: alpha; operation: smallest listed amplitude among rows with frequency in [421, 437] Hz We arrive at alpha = 124.2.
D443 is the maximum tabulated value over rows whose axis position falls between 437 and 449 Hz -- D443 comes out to 230.8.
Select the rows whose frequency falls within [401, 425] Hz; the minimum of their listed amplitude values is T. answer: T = 124.2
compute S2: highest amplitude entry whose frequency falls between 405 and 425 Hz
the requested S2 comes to 230.3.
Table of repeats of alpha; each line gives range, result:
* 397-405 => 222.5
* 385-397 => 126.5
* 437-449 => 223.6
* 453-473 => 216.7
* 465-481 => 214.1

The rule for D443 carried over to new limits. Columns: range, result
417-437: 217.4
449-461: 226.7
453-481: 223.1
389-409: 232.1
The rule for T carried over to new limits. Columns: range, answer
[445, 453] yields 226.7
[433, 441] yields 217.4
